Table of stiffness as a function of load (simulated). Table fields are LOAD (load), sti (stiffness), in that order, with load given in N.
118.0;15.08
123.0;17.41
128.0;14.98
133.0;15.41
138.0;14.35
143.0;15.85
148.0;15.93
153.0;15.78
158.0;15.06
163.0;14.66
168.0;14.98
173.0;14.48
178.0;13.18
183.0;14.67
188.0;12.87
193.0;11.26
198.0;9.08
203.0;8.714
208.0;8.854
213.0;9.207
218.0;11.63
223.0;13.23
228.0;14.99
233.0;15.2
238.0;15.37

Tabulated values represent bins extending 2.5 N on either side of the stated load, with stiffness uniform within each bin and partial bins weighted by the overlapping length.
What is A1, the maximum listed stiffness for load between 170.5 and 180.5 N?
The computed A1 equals 14.48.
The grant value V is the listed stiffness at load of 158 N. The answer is 15.06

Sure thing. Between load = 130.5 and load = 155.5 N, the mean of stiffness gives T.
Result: 15.5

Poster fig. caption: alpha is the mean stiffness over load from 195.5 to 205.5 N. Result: 8.9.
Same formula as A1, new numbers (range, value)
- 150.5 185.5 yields 15.78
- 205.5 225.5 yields 13.23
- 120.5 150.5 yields 17.41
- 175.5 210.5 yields 14.67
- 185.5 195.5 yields 12.87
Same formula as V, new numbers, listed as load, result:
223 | 13.23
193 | 11.26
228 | 14.99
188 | 12.87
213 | 9.207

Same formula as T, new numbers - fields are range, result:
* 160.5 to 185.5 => 14.4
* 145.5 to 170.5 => 15.3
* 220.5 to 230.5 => 14.1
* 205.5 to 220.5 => 9.9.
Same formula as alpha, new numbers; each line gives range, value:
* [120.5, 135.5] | 15.9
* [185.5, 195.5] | 12.1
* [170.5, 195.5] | 13.3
